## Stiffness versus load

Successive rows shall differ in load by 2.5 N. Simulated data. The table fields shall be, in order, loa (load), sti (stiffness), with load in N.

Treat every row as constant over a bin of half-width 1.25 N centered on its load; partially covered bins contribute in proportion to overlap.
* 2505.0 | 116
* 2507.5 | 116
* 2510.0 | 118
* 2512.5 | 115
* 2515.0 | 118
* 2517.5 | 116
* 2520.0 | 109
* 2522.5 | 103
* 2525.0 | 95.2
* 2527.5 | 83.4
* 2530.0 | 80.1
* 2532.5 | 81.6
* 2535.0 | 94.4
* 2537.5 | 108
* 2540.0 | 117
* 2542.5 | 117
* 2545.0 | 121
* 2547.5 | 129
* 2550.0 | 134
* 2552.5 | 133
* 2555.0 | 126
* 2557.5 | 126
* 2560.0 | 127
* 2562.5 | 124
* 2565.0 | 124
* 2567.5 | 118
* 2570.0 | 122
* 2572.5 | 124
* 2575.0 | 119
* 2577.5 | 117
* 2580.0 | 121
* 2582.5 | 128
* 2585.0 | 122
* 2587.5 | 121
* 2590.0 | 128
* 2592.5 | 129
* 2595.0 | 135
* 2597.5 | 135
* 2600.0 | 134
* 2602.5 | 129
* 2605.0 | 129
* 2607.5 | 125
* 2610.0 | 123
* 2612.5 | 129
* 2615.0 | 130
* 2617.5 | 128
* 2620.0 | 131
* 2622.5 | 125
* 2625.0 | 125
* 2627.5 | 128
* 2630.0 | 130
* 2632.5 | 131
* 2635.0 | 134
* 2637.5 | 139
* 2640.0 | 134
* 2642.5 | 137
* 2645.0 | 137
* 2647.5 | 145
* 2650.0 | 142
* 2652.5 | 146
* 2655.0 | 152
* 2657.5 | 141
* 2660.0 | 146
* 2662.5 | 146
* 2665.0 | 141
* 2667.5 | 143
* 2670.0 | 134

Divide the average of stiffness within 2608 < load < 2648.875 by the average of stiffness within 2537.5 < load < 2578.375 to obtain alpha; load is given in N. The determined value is 1.07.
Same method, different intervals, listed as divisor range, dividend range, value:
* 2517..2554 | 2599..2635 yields 1.19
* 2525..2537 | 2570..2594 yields 1.41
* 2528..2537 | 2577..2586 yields 1.41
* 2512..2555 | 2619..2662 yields 1.25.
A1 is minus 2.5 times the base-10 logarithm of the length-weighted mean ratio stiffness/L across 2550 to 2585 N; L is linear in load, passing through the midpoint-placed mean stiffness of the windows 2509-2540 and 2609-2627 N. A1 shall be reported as -0.09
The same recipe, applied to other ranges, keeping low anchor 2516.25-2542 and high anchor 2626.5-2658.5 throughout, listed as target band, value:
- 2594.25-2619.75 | -0.03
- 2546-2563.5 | -0.19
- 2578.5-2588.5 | -0.04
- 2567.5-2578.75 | -0.05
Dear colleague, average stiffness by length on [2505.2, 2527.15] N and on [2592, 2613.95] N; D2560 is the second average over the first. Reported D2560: 1.18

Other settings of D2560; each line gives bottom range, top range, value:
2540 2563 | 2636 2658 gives 1.12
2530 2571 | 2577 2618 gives 1.08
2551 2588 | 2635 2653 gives 1.13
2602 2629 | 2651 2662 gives 1.15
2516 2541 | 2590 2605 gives 1.33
